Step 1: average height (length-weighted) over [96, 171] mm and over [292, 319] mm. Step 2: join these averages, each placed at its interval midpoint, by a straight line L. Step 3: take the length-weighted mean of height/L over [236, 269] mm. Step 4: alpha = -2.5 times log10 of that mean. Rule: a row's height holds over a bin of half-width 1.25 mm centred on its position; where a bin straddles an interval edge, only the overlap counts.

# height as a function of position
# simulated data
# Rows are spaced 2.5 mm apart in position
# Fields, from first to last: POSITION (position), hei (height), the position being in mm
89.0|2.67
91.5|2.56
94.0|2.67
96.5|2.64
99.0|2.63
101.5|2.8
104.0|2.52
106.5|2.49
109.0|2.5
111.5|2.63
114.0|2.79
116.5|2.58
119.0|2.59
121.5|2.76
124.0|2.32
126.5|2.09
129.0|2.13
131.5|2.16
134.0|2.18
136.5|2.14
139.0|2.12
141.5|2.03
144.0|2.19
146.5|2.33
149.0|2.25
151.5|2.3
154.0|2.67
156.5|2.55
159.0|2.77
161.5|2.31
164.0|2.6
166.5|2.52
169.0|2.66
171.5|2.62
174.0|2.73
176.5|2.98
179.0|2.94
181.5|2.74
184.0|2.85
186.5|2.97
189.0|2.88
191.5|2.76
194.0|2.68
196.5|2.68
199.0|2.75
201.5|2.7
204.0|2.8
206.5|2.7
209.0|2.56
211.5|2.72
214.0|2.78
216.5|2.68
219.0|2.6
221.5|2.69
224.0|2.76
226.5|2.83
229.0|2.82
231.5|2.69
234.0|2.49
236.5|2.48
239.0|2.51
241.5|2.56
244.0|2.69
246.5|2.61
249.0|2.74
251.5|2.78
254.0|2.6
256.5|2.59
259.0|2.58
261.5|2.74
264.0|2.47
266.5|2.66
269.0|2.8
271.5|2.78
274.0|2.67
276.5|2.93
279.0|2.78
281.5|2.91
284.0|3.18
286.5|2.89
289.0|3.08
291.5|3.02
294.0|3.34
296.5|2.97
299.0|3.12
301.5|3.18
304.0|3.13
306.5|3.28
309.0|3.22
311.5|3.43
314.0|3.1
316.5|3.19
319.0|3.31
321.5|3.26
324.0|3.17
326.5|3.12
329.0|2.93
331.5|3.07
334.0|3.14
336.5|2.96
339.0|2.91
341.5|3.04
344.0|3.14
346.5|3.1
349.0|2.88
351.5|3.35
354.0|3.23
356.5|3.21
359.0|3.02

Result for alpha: 0.13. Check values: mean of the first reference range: 2.44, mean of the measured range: 2.63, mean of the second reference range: 3.2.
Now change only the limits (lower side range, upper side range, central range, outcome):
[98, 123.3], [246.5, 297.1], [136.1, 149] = 0.221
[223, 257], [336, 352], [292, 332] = -0.090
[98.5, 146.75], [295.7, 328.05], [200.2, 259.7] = 0.071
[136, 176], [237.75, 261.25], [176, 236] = -0.084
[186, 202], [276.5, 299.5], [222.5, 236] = 0.062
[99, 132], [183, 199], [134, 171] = 0.114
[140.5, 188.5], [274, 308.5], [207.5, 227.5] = 0.032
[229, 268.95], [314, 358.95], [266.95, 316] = -0.064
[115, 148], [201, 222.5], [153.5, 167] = -0.060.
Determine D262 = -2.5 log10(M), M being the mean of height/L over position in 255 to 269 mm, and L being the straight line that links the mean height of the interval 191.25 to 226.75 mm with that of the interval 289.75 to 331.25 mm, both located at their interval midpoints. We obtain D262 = 0.13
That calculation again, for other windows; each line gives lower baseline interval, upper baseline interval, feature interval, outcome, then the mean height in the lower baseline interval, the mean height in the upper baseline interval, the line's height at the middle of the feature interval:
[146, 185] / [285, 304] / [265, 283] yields 0.08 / 2.62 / 3.09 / 3.01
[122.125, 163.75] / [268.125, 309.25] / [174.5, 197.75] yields -0.13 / 2.3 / 3.01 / 2.51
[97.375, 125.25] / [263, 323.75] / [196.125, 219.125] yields 0.05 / 2.6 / 3.03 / 2.83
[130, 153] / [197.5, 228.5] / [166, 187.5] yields -0.14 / 2.19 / 2.72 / 2.45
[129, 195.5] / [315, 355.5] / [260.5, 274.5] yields 0.08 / 2.53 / 3.11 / 2.88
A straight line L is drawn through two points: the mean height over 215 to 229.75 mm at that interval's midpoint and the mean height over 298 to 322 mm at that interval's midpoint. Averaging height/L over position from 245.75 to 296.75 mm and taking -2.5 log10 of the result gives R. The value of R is 0.07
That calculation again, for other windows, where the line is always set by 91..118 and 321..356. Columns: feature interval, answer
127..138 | 0.24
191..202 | 0.04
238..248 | 0.12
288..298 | -0.04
